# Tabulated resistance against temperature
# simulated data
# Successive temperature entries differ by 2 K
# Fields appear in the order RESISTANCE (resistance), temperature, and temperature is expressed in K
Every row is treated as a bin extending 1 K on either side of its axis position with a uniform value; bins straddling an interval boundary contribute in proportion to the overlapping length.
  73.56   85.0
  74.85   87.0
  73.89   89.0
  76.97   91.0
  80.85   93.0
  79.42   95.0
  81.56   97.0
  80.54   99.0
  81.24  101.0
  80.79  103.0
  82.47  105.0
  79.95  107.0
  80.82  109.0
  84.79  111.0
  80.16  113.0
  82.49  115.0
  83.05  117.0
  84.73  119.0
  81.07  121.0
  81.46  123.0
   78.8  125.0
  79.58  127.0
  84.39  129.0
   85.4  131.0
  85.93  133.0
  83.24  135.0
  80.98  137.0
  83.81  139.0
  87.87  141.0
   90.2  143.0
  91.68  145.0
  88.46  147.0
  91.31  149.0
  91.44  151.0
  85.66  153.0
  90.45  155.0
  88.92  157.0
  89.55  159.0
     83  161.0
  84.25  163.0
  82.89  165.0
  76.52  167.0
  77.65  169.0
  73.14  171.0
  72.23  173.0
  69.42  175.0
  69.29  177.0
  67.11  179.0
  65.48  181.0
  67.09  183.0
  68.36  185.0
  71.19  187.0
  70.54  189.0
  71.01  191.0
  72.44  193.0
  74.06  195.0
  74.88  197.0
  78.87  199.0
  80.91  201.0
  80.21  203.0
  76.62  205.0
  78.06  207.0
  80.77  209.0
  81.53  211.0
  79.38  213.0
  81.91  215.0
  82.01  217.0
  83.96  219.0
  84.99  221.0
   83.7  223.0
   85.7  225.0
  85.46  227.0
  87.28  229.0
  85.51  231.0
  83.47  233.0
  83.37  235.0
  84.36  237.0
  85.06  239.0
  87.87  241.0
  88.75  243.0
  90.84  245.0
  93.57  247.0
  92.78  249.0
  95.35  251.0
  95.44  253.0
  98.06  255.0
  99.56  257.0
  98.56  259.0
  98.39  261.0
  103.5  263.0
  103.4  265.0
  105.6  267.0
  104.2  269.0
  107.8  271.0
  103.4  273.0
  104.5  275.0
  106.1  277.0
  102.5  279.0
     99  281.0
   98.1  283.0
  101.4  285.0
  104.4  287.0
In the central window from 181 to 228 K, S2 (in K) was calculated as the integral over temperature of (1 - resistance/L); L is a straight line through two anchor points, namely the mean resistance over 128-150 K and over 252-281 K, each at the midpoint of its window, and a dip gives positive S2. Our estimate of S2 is 8.4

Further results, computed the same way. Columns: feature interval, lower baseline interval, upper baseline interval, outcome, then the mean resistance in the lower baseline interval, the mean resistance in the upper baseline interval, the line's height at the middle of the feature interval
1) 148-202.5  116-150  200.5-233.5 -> 4.1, 84.8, 82.4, 83.6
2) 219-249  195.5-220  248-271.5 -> 1.1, 79.8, 100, 90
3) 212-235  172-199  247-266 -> 0.4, 70.6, 98.1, 85.3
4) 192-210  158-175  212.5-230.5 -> 1.1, 79.3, 84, 82.2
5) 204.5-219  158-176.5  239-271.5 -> 1.2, 78.5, 97.2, 87.9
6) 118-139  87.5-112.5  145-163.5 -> 0.5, 80.2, 88.4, 84.5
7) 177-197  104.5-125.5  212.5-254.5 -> 3.5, 81.9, 86.9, 84.9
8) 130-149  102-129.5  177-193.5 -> -2.3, 81.7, 69.1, 77.4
